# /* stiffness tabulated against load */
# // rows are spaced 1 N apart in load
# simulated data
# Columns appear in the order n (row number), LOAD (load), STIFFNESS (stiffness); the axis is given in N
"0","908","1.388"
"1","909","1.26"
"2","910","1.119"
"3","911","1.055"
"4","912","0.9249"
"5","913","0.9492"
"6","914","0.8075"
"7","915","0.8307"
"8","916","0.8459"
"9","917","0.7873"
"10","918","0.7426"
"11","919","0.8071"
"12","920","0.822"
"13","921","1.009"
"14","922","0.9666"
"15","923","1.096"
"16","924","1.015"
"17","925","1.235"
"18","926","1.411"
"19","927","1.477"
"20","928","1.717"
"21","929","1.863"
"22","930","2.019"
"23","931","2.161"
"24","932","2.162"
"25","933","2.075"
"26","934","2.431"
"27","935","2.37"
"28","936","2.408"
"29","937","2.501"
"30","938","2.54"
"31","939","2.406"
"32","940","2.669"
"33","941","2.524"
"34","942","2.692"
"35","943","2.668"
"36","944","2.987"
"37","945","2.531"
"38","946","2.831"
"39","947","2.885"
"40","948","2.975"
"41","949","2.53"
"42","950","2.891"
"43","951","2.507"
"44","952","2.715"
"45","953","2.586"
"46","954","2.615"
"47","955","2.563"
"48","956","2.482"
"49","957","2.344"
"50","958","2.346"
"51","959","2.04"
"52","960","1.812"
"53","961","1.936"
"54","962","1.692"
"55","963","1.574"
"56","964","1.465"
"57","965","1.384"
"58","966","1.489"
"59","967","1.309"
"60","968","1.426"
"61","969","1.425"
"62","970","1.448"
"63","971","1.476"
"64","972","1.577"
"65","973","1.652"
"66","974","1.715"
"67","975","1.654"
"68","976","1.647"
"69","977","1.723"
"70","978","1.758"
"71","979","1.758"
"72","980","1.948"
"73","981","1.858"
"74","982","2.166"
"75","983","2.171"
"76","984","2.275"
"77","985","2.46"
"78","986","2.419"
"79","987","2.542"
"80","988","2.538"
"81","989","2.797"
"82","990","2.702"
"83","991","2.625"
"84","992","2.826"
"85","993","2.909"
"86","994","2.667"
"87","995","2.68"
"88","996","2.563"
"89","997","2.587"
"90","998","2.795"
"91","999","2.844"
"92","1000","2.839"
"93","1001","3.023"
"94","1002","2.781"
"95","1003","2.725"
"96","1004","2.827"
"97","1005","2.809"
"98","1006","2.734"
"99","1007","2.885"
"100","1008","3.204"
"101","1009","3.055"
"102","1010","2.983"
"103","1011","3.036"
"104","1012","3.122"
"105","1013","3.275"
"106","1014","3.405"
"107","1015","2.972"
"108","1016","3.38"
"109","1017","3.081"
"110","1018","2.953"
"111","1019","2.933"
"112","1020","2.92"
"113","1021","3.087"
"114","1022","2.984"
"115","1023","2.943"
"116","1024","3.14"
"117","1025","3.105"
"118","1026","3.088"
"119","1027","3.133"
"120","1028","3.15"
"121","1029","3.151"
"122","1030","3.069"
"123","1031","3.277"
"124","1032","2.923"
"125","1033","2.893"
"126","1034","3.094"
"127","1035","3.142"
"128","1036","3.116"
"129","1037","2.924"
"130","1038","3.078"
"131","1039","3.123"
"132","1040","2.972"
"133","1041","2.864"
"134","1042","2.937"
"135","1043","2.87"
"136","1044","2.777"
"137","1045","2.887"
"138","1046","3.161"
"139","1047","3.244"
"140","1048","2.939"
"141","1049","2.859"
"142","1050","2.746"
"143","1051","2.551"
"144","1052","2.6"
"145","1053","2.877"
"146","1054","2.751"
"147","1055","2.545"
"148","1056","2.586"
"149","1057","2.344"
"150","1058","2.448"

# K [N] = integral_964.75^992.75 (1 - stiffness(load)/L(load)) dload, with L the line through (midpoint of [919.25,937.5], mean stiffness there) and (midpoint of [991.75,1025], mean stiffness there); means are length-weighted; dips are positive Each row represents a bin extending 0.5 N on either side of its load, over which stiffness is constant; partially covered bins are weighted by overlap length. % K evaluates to 6.0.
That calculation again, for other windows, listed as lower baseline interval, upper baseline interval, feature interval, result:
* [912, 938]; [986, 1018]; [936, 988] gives -2.1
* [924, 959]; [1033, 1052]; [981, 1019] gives -1.2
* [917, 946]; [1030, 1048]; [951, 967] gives 0.8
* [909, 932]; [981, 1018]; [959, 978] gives 4.9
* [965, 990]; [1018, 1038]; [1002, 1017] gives -2.2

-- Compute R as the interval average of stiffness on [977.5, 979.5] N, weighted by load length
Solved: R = 1.76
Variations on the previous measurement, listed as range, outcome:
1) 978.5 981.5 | 1.85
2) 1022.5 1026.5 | 3.07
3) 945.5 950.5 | 2.82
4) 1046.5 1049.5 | 3.01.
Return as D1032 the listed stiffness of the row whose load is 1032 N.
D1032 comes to 2.923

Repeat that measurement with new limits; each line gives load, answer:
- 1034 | 3.094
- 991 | 2.625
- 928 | 1.717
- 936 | 2.408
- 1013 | 3.275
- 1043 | 2.87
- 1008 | 3.204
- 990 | 2.702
